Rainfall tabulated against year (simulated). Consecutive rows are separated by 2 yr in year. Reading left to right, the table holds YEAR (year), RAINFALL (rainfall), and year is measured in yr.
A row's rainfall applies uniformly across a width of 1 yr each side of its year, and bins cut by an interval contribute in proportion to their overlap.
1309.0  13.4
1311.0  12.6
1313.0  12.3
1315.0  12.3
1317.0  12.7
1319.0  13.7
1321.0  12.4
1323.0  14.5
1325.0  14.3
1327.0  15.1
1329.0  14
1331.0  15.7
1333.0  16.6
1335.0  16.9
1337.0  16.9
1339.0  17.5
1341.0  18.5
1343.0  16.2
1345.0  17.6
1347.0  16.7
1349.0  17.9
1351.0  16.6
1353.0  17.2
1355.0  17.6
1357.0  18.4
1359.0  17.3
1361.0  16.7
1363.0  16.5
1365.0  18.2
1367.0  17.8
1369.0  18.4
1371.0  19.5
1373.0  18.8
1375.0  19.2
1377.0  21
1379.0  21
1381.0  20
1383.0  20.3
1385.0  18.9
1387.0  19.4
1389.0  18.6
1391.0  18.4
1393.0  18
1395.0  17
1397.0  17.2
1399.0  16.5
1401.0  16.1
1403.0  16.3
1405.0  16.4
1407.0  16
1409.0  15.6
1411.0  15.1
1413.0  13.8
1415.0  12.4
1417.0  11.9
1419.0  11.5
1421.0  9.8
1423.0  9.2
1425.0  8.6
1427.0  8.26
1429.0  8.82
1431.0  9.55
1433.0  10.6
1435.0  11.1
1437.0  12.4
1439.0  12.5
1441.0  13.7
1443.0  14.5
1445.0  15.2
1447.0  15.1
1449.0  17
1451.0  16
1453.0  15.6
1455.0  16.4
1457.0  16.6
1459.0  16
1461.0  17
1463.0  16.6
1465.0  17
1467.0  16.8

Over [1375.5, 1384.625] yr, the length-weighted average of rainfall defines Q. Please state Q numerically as 20.4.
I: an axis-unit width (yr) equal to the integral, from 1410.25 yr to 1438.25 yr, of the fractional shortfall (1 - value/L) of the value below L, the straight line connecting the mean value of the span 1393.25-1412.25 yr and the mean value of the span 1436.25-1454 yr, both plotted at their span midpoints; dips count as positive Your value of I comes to 8.3 yr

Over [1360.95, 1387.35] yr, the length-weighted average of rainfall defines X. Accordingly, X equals 19.1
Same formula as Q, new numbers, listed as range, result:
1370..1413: 18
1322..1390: 17.6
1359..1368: 17.3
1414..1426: 10.6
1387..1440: 13.6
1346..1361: 17.3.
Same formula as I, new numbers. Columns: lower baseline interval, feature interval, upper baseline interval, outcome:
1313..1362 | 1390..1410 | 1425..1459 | -3.37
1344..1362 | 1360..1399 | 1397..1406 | -4.15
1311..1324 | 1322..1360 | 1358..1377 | -2.96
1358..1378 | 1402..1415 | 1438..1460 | 1.20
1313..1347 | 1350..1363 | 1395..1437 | -2.45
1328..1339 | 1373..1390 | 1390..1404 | -2.92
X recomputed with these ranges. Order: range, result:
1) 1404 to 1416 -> 14.9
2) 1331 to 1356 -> 17.1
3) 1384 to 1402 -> 17.8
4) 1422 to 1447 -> 11.4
